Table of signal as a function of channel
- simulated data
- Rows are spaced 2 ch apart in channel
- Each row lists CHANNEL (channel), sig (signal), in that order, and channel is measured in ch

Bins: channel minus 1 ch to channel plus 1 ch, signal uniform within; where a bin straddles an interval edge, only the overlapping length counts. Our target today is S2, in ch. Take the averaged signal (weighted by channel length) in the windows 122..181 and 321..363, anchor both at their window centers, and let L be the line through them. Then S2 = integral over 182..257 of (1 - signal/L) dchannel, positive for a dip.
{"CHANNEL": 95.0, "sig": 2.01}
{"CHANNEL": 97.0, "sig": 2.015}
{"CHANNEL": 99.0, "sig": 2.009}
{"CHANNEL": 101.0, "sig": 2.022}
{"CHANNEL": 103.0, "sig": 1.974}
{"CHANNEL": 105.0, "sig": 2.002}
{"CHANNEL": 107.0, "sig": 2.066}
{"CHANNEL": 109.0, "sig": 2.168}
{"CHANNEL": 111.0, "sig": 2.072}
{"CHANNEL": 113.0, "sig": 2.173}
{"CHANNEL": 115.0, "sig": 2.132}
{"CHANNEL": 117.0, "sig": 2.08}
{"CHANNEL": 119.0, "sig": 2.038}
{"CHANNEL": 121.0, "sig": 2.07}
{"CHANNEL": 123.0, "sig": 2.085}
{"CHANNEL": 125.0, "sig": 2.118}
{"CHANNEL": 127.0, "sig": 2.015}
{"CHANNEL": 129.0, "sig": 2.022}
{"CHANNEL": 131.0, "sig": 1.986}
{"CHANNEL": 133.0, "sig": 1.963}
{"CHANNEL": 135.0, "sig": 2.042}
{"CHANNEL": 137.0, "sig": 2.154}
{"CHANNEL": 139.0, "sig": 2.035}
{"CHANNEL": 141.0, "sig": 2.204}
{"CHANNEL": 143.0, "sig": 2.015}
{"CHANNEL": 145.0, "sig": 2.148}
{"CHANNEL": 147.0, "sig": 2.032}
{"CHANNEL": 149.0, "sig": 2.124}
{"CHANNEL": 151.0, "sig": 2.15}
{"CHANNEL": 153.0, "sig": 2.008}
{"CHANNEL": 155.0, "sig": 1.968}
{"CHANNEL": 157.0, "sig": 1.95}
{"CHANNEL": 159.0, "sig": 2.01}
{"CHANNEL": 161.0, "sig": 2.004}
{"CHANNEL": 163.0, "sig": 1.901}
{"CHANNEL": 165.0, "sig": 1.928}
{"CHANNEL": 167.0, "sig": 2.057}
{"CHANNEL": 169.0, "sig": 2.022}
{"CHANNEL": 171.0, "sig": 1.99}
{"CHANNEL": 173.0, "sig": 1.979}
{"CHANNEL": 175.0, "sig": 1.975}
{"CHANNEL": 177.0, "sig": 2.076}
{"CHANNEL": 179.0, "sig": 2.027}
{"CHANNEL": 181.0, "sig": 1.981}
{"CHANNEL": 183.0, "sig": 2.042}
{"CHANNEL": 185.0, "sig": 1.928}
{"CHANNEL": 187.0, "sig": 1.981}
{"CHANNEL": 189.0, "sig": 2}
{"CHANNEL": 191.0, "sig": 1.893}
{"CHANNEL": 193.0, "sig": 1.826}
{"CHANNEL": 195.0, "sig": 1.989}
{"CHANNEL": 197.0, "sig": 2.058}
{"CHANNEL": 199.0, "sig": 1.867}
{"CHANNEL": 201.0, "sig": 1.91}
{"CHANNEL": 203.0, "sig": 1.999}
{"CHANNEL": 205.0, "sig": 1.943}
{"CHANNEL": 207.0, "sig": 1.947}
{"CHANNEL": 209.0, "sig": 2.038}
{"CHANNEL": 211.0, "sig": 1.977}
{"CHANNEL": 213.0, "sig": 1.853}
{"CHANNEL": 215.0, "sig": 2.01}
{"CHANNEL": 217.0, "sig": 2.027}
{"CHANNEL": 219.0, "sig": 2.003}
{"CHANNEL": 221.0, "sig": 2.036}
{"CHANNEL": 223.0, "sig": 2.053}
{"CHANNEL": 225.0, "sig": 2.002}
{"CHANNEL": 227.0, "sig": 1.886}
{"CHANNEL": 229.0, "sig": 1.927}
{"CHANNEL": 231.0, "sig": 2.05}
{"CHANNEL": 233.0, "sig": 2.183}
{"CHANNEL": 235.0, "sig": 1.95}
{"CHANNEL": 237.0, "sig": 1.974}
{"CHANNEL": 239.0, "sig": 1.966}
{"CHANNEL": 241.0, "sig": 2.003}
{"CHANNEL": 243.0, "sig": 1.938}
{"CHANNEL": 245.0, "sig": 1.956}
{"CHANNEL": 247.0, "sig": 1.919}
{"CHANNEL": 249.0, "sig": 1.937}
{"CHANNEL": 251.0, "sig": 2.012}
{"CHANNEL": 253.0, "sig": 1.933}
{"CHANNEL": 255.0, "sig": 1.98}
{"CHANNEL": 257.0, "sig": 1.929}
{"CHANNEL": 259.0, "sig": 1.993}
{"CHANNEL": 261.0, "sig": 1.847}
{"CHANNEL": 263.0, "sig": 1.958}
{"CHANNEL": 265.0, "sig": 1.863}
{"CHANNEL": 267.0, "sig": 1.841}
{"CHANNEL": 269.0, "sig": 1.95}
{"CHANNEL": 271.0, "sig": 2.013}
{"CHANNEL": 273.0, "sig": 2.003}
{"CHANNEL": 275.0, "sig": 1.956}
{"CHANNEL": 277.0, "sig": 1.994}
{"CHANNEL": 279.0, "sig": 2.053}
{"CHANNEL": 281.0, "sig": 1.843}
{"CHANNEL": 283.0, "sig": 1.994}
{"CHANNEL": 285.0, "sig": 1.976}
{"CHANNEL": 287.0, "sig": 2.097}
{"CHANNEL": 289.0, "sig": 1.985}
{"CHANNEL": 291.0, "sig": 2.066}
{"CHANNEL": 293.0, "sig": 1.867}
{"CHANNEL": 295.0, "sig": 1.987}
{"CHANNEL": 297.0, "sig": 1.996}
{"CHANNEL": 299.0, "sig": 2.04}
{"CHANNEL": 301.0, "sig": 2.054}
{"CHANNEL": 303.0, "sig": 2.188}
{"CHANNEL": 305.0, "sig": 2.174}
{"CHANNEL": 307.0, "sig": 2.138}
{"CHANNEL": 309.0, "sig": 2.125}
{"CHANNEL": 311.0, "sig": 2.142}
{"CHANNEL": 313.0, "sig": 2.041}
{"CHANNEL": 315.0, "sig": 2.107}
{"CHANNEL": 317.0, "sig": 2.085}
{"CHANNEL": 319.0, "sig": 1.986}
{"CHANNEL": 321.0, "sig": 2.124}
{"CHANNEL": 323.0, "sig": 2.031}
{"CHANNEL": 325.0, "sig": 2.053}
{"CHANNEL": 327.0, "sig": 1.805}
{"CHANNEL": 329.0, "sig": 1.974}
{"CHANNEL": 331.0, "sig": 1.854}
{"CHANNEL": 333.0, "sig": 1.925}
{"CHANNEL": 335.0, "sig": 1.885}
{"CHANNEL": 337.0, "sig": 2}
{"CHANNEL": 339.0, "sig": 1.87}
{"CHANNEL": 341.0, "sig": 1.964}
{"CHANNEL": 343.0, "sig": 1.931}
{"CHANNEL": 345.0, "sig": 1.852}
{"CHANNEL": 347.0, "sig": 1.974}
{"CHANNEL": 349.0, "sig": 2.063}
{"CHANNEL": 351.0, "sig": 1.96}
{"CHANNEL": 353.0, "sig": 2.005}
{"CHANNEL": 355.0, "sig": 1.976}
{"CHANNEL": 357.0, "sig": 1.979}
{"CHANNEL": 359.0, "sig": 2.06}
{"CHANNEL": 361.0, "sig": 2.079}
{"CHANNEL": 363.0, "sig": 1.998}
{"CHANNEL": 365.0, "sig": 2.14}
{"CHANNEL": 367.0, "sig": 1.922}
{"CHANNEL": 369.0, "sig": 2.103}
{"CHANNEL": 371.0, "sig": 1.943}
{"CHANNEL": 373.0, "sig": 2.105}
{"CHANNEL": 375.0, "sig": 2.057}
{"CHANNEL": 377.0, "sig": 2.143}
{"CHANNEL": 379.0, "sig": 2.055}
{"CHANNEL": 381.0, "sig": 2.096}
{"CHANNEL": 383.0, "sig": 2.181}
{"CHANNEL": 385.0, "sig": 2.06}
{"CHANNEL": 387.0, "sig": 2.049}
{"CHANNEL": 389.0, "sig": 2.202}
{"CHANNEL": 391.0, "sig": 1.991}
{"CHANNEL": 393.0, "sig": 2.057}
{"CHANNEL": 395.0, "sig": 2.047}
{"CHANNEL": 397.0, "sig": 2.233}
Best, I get 1.4 ch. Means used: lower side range 2.03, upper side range 1.97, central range 1.97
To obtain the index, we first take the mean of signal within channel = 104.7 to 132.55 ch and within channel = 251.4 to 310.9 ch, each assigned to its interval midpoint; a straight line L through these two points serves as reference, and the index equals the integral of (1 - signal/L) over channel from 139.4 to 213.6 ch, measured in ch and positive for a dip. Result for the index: 1.8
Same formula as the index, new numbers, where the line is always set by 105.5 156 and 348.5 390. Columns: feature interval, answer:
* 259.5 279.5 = 1.1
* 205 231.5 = 1.1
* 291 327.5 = 0.1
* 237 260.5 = 1.2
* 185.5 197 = 0.7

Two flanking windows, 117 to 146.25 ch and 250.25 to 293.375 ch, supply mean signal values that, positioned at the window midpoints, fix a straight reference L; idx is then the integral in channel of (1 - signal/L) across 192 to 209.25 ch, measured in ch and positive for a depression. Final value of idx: 0.56 ch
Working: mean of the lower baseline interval 2.06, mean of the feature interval 1.95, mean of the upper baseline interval 1.96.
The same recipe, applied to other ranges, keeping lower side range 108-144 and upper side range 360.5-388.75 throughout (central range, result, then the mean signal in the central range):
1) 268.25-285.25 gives 0.79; 1.98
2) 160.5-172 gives 0.51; 1.98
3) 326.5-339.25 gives 1.01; 1.91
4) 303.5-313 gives -0.30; 2.14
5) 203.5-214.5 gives 0.62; 1.96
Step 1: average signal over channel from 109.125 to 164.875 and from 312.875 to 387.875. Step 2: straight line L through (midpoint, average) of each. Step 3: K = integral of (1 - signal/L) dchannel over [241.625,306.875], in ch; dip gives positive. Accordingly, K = 1.4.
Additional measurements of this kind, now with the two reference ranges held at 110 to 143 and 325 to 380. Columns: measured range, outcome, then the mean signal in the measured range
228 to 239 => 0.1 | 2.01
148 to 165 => 0.4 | 2.01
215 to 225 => 0.1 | 2.02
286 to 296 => 0.1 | 2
